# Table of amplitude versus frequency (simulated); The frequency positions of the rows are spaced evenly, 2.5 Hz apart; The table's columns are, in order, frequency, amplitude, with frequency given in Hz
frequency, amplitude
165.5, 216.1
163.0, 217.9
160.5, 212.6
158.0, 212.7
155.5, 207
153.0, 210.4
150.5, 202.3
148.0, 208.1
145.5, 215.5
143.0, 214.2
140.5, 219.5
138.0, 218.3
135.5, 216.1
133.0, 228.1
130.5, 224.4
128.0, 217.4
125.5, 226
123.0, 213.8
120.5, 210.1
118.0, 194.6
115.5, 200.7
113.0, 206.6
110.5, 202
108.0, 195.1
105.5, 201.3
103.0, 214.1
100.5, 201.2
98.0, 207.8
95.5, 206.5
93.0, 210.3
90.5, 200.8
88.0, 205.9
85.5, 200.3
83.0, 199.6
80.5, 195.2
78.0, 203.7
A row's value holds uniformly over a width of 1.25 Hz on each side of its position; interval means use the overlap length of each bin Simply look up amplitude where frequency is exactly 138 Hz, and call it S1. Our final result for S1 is 218.3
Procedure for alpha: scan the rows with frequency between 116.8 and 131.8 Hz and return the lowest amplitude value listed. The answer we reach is 194.6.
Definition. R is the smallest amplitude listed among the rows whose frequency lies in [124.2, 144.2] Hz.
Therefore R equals 214.2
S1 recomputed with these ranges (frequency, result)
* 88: 205.9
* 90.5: 200.8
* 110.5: 202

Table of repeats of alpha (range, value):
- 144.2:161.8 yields 202.3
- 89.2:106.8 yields 200.8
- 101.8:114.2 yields 195.1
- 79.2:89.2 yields 195.2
